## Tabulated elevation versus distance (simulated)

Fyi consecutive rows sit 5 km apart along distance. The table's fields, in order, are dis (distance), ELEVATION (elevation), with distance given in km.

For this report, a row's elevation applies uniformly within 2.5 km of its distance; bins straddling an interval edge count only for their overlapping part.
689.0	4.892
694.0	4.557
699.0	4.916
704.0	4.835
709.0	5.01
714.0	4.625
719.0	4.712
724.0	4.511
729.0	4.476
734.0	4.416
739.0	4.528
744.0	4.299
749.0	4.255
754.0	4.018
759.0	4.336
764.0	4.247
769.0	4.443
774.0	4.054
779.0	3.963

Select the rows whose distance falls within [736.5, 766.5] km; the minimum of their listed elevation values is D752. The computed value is 4.018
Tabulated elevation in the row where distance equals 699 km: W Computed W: 4.916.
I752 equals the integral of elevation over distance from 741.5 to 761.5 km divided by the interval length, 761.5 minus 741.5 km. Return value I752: 4.23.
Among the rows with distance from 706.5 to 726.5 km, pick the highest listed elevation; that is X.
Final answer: 5.01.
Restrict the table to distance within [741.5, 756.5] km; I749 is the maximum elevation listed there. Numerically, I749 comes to 4.299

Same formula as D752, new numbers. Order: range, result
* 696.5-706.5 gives 4.835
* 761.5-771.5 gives 4.247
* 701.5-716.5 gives 4.625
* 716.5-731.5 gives 4.476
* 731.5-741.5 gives 4.416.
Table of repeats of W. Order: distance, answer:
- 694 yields 4.557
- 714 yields 4.625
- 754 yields 4.018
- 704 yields 4.835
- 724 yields 4.511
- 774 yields 4.054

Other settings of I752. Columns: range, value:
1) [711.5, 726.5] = 4.62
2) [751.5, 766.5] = 4.2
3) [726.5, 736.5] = 4.45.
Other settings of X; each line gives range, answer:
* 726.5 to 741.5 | 4.528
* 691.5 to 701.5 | 4.916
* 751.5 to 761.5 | 4.336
